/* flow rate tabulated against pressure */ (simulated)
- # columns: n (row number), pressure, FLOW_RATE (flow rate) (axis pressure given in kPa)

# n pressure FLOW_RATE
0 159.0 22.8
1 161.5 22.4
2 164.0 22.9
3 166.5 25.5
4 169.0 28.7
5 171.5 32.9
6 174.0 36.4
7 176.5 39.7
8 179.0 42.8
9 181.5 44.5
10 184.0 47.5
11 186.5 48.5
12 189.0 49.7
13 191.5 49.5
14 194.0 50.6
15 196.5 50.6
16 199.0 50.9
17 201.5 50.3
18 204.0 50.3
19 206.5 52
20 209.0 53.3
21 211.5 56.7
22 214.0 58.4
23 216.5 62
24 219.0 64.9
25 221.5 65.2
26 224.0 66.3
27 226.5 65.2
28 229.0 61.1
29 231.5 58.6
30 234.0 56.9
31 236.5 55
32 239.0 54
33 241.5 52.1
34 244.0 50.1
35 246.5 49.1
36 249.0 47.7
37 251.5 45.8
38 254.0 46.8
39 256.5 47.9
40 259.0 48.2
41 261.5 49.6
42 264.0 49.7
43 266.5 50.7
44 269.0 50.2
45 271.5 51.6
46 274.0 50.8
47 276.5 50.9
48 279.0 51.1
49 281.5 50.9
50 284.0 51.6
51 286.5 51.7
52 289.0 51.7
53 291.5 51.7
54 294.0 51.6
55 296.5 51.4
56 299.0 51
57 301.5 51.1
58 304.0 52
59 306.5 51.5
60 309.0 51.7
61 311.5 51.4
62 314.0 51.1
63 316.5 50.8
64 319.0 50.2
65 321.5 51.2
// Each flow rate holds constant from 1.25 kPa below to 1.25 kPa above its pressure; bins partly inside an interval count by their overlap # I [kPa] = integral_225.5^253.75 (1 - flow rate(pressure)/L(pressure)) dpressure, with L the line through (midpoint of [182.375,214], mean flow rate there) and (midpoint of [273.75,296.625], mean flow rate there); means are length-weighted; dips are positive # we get -1.4 kPa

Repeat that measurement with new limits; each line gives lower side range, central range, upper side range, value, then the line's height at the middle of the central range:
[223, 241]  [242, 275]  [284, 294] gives 3.9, 55.7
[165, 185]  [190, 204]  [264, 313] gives -3.8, 39.7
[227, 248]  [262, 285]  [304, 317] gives 1.0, 53.2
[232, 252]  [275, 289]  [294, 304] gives 0.1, 51.5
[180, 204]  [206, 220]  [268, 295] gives -2.4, 49.6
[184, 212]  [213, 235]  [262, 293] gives -4.9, 50.9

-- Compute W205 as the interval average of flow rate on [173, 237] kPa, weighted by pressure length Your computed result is 53.4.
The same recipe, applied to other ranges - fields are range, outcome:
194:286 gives 53.5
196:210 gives 51.2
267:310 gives 51.3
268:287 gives 51.1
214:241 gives 60.6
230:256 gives 51.6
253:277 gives 49.6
